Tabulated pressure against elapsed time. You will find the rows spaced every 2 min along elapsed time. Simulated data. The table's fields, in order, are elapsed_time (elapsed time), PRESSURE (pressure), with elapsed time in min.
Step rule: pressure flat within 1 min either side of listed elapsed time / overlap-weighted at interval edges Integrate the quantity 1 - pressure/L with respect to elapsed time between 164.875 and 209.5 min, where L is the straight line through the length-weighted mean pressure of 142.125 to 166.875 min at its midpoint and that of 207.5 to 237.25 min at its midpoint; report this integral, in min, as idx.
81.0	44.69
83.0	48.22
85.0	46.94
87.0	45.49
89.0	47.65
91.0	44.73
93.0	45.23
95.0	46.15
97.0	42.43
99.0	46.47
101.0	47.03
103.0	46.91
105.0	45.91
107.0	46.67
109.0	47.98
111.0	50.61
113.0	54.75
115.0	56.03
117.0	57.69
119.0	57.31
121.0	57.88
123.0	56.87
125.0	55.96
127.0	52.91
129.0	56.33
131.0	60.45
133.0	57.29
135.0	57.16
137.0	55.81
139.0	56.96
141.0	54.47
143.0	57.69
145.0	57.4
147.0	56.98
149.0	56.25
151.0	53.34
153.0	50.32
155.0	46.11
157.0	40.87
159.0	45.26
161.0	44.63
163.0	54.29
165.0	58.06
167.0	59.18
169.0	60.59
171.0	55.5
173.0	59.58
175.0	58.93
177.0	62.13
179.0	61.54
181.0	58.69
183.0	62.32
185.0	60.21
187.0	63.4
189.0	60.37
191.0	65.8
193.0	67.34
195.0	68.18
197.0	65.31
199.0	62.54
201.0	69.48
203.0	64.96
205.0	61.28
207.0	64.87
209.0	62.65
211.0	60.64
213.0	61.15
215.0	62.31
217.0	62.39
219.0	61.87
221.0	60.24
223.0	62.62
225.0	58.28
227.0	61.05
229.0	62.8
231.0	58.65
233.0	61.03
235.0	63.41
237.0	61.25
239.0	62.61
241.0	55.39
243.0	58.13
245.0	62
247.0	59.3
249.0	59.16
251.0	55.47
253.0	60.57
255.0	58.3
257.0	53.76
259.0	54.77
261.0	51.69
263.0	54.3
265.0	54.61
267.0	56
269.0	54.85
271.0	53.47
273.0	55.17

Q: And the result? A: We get -4.6 min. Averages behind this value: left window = 52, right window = 61.4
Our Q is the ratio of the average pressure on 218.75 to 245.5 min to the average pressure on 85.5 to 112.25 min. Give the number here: 1.3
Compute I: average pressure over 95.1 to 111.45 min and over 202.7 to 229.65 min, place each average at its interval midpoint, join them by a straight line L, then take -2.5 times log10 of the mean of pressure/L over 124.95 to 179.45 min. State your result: -0.04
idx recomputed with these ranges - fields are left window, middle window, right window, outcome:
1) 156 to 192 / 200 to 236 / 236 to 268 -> -3.07 min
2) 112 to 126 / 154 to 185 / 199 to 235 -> 2.19 min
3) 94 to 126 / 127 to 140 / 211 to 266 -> -1.11 min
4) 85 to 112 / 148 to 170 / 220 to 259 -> 0.15 min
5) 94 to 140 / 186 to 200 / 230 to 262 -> -2.14 min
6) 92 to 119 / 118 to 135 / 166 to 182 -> -1.50 min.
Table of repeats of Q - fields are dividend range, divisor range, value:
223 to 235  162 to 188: 1.02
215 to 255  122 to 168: 1.11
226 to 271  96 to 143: 1.09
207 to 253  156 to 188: 1.07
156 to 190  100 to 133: 1.07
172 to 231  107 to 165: 1.16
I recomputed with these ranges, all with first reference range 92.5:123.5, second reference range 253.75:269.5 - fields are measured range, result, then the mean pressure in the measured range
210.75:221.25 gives -0.152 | 61.6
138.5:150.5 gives -0.102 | 56.5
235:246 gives -0.113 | 60.2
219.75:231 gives -0.133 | 60.8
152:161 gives 0.140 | 45.5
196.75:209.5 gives -0.209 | 64.5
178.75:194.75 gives -0.190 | 62.8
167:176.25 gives -0.129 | 58.8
